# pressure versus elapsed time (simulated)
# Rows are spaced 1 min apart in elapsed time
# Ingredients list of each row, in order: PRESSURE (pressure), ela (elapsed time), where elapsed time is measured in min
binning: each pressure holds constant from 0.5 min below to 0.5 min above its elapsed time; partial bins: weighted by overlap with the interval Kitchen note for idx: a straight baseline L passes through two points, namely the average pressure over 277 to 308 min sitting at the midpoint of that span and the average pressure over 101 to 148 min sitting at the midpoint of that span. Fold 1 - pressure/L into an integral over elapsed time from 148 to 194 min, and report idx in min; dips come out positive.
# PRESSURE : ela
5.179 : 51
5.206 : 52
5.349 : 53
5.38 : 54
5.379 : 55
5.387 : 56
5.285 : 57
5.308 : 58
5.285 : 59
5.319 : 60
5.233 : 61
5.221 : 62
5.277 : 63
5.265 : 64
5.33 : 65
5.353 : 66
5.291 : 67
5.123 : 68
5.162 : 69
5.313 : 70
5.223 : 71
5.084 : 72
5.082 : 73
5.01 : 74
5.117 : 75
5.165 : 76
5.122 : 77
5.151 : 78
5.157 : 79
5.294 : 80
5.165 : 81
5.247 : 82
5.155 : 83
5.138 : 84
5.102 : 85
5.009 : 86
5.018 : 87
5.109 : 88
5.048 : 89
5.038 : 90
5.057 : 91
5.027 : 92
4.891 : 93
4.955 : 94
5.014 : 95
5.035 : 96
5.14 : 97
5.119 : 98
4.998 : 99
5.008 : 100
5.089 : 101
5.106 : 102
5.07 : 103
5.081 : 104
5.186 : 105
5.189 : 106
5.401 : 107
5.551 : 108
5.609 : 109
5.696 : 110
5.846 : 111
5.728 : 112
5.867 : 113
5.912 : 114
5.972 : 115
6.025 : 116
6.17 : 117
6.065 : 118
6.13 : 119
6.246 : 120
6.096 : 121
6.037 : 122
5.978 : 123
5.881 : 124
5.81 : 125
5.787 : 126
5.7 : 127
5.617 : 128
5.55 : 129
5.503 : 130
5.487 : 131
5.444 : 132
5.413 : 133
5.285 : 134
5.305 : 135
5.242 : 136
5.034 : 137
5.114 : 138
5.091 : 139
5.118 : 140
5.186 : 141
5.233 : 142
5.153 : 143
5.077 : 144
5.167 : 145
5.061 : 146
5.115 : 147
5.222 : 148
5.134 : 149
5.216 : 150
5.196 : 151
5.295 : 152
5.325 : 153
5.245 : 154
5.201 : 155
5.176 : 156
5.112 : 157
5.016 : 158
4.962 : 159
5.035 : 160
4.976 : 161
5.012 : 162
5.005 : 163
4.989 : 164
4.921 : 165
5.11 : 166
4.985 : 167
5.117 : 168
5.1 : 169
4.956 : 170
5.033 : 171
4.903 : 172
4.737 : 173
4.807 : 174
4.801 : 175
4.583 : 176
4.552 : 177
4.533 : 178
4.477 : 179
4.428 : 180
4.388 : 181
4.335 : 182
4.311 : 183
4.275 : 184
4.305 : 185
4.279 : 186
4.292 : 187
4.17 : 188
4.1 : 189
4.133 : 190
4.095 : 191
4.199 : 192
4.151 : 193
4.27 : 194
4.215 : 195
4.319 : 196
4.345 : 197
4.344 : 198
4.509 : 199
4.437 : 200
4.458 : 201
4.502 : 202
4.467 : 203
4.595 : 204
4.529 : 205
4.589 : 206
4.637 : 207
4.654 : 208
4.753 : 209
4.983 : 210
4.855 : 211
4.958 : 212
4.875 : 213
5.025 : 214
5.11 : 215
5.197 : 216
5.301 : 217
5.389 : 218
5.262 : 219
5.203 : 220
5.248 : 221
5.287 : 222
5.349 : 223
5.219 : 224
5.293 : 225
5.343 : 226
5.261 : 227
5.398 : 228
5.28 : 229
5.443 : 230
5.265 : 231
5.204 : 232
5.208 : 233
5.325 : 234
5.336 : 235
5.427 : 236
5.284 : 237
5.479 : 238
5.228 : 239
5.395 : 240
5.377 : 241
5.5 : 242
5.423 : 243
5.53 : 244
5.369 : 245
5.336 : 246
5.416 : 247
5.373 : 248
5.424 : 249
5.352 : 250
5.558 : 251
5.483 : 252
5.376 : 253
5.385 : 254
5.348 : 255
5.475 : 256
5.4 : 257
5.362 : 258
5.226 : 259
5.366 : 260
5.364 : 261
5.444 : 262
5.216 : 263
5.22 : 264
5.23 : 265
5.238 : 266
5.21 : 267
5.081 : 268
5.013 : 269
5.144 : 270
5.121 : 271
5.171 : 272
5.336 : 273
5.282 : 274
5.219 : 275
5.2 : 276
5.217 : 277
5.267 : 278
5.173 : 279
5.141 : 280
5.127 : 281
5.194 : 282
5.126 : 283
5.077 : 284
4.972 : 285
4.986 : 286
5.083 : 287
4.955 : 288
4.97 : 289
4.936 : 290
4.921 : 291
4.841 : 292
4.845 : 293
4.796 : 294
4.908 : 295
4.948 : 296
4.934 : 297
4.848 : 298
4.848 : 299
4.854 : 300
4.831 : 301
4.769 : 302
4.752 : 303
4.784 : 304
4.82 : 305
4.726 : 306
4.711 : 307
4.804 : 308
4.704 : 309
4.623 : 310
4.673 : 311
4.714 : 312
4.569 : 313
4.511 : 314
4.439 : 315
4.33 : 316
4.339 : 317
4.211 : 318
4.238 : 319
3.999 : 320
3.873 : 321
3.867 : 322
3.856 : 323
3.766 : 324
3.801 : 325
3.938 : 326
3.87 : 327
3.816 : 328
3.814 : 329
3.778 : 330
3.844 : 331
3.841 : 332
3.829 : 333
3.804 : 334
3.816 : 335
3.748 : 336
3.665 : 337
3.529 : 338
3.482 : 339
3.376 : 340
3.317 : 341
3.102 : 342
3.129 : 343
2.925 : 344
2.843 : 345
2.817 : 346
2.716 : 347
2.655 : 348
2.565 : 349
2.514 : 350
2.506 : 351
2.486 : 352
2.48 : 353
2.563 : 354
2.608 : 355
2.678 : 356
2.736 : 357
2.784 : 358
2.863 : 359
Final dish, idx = 5.2 min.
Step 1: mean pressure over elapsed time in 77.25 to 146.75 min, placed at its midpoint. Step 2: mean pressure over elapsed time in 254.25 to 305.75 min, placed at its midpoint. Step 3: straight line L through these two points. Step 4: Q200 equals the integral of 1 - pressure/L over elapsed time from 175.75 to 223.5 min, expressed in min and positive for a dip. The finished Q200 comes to 5.63 min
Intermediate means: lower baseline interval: 5.38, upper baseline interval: 5.09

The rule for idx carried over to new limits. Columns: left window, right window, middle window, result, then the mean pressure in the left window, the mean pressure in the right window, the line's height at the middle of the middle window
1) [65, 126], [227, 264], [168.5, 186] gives 2.5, 5.36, 5.37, 5.37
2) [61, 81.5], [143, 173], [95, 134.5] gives -3.4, 5.2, 5.09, 5.14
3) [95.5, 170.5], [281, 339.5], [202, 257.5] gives -4.0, 5.36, 4.45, 4.86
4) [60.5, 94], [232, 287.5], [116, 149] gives -2.1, 5.15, 5.28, 5.19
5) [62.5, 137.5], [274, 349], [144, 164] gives -0.1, 5.37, 4.33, 5.11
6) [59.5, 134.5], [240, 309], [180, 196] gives 3.1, 5.37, 5.14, 5.26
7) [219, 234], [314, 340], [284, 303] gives -2.4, 5.29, 3.9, 4.36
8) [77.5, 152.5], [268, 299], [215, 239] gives -0.7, 5.36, 5.06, 5.16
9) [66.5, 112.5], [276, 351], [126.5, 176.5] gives -2.2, 5.18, 4.26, 4.92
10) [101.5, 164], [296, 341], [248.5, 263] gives -2.4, 5.42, 4.23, 4.63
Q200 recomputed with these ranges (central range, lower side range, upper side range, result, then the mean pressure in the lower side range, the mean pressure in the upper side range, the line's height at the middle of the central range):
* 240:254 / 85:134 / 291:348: -2.5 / 5.47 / 4.13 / 4.59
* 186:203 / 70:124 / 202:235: 2.8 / 5.36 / 5.07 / 5.13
